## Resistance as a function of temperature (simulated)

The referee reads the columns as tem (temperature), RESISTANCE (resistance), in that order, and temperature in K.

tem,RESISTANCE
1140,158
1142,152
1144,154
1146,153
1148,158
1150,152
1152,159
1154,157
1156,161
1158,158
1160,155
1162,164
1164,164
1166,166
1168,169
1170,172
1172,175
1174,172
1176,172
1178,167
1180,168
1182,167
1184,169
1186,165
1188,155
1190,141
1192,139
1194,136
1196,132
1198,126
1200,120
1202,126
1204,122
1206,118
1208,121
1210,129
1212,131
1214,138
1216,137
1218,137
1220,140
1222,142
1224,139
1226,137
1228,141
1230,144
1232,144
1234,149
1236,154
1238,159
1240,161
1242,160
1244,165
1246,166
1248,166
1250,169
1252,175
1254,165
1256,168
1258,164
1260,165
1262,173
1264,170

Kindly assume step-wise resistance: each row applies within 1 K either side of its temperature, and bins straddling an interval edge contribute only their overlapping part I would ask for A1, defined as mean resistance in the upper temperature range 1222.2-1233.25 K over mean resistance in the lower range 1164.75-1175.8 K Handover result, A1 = 0.83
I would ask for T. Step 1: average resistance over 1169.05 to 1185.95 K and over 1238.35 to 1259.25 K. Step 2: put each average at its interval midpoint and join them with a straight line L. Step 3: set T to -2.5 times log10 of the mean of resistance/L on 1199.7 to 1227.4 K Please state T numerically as 0.26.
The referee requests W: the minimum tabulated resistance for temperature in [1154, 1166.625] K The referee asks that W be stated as 155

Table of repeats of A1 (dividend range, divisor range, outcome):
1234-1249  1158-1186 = 0.96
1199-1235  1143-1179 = 0.82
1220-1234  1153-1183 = 0.85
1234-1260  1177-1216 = 1.17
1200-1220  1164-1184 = 0.76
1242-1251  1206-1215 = 1.29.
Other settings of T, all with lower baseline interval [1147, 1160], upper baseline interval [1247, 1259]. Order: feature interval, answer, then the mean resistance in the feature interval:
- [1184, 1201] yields 0.147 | 141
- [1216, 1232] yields 0.176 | 140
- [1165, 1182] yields -0.069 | 170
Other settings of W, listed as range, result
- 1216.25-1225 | 137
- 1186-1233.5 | 118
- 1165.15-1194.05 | 136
